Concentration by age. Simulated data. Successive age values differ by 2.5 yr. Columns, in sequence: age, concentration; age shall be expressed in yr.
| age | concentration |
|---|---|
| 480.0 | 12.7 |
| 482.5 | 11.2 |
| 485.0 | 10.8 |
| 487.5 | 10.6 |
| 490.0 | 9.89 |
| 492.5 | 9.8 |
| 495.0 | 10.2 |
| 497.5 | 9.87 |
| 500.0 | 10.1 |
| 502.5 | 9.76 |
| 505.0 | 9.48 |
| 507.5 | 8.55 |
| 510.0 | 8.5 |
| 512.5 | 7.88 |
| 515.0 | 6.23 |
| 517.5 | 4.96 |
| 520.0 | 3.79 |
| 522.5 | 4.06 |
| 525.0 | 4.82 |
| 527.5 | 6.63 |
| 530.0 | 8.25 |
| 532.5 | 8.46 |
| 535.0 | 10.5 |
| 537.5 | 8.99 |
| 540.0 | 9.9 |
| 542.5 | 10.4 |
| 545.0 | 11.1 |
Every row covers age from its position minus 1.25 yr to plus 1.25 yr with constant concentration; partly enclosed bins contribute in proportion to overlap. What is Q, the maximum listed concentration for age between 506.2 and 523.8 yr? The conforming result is 8.55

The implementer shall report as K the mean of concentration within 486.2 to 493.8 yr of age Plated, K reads 10.1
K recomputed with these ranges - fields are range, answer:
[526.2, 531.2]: 7.41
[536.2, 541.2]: 9.45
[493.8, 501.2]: 10.1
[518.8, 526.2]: 4.22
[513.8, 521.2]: 4.99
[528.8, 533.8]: 8.38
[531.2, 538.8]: 9.31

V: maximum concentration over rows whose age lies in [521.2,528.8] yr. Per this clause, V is 6.63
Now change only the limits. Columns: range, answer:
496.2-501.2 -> 10.1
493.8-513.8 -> 10.2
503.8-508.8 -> 9.48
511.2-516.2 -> 7.88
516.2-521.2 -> 4.96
